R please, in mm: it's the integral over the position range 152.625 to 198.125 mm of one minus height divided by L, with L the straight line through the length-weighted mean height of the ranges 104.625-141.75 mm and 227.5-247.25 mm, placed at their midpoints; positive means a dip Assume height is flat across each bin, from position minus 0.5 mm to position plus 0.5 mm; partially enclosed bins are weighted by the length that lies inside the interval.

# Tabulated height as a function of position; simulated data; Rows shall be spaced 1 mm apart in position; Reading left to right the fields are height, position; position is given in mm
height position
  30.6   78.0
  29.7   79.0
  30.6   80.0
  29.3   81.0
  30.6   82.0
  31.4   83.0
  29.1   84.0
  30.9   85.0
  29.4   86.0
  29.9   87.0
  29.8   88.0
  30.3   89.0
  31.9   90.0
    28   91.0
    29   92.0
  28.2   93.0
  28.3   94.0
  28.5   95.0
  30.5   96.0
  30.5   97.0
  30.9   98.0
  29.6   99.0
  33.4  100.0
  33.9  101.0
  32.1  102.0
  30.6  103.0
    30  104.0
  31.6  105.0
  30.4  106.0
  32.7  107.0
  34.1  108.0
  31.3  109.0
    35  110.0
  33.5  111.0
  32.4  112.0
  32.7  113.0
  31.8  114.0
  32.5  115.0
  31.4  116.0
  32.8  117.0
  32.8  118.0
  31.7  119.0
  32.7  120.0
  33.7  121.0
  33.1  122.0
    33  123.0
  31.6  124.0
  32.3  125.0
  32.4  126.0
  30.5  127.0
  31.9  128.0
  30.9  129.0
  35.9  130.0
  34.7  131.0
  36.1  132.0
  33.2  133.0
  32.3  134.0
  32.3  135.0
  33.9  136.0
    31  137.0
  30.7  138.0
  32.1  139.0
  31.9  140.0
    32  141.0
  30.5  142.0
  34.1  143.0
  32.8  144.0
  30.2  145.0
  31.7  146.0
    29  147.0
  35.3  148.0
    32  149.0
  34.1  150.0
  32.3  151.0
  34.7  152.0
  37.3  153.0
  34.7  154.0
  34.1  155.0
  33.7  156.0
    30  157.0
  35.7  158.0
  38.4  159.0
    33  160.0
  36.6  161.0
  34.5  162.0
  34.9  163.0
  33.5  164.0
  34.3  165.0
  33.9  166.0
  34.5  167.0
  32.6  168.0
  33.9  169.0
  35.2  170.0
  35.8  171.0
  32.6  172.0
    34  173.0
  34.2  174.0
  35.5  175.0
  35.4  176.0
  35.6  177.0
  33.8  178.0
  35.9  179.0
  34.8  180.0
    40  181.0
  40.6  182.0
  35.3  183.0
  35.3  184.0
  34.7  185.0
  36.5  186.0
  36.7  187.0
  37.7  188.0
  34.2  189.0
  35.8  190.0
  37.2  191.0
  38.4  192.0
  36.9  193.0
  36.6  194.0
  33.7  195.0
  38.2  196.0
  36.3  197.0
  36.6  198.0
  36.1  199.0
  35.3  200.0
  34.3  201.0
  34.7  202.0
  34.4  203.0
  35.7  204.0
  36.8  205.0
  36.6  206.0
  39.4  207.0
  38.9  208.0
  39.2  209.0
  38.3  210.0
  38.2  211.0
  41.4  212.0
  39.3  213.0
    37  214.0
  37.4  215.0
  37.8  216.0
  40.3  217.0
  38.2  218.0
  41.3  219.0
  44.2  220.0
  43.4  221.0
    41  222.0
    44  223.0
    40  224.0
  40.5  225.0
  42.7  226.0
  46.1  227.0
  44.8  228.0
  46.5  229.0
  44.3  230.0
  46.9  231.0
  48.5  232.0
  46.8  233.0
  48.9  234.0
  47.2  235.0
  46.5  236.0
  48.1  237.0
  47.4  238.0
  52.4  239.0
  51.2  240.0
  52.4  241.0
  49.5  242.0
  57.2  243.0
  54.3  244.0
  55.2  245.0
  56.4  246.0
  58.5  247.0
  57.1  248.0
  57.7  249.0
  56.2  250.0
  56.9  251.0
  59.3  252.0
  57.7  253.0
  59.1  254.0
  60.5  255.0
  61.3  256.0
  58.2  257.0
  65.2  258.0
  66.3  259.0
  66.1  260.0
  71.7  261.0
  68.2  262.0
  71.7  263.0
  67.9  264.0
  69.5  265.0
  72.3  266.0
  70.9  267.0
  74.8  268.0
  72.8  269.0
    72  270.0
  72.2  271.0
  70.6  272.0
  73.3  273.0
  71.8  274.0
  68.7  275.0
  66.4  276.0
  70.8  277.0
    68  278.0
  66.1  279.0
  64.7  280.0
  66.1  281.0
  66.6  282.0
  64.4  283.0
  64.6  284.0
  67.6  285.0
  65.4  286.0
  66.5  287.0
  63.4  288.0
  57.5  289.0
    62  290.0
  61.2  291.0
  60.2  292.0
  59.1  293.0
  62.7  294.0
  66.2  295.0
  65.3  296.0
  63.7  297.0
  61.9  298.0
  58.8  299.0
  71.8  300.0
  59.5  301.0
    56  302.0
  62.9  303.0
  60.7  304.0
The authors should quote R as 5.7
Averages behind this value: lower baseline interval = 32.6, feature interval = 35.4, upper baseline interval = 50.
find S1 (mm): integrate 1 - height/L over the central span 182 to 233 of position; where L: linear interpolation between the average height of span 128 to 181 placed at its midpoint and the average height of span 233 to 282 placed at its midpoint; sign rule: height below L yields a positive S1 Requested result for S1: 9.8 mm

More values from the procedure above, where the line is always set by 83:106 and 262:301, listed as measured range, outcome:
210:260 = 7.5 mm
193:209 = 4.6 mm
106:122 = 0.7 mm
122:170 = 8.3 mm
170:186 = 3.8 mm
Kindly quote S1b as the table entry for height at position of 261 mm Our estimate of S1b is 71.7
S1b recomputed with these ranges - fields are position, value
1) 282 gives 66.6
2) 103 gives 30.6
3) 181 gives 40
